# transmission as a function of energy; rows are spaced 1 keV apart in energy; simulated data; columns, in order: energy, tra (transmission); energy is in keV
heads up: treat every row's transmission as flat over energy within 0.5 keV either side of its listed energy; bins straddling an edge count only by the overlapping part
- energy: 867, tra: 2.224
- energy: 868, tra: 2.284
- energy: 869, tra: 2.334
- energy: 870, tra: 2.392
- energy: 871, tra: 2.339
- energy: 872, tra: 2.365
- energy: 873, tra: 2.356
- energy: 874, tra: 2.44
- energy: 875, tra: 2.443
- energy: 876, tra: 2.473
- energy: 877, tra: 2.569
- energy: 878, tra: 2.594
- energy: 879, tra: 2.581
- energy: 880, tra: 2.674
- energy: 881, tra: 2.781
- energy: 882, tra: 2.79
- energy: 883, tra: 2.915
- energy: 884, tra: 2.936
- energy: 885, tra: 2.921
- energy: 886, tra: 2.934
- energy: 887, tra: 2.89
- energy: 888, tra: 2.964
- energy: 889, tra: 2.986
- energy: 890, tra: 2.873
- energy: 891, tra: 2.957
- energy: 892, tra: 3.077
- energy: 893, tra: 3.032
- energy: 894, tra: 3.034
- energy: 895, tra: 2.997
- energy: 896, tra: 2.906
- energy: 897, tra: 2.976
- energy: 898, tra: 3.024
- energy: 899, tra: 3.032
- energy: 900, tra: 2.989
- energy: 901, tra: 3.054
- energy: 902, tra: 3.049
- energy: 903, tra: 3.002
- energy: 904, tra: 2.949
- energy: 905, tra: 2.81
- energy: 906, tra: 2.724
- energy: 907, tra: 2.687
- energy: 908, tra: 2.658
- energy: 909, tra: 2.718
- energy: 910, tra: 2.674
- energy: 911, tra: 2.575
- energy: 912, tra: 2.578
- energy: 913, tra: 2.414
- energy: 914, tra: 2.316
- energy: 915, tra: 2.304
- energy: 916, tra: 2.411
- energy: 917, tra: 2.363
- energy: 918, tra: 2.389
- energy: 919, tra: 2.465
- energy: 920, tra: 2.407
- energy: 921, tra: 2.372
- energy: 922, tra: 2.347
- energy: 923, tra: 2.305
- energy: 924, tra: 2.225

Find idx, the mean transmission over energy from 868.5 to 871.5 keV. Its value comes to 2.35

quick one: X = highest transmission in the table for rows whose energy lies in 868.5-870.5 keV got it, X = 2.392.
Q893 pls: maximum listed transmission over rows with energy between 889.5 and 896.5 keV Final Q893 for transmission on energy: 3.077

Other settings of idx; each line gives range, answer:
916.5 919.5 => 2.41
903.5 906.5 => 2.83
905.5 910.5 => 2.69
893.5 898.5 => 2.99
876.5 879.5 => 2.58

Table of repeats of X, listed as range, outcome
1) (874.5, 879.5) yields 2.594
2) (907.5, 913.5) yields 2.718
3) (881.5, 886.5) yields 2.936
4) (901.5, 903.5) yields 3.049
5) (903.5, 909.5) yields 2.949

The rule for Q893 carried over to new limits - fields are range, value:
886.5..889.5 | 2.986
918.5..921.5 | 2.465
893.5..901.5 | 3.054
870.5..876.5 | 2.473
